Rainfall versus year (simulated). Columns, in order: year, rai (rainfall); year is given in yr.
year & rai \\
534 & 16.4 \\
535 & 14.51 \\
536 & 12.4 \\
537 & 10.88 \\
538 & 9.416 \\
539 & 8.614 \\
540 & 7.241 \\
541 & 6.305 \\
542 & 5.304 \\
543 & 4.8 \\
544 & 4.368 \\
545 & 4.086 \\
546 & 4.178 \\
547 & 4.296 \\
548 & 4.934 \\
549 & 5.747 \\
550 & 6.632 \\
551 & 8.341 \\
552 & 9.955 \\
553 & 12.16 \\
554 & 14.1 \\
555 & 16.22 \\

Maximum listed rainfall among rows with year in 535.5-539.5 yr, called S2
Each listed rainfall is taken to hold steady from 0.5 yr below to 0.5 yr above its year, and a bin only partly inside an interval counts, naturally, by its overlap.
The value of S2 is 12.4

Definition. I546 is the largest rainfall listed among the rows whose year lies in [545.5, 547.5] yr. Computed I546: 4.296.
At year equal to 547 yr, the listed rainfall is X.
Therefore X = 4.296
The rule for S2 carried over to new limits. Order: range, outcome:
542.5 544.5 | 4.8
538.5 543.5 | 8.614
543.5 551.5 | 8.341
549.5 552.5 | 9.955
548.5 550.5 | 6.632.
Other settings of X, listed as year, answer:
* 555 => 16.22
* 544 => 4.368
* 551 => 8.341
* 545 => 4.086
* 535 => 14.51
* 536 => 12.4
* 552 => 9.955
